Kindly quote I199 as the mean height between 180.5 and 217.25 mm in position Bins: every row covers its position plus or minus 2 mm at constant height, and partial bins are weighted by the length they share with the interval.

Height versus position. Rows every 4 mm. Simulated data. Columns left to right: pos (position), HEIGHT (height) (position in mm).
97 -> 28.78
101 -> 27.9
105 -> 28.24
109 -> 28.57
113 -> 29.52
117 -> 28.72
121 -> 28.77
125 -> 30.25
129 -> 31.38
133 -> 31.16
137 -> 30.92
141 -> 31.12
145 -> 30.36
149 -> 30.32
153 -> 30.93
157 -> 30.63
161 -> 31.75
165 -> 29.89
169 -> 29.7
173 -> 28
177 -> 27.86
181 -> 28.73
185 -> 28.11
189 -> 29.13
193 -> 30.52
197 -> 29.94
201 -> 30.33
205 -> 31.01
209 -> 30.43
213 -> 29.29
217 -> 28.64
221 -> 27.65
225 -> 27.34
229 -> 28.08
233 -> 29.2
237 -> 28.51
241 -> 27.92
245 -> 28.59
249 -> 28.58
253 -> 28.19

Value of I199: 29.7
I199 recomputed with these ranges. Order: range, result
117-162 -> 30.6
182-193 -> 29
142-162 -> 30.8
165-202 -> 29.2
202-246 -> 28.8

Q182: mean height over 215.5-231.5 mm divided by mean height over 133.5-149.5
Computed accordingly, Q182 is 0.91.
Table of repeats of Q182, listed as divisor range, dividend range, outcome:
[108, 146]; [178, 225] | 0.97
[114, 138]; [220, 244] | 0.93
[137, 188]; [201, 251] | 0.97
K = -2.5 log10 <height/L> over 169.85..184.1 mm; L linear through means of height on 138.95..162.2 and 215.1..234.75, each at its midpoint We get 0.06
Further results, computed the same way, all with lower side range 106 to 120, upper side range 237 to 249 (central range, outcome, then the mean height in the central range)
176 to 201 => -0.024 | 29.2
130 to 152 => -0.075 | 30.8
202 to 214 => -0.068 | 30.3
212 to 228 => 0.011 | 28.2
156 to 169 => -0.071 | 30.6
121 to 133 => -0.063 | 30.5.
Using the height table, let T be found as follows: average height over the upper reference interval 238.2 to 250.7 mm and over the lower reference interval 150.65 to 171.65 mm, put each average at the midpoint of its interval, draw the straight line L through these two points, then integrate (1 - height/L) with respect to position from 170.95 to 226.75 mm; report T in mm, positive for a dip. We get 0.8 mm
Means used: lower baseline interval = 30.5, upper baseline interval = 28.4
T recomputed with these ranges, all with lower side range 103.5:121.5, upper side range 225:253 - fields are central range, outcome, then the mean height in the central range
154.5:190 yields -0.9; 29.3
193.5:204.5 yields -0.7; 30.3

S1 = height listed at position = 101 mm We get 27.9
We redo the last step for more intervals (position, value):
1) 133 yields 31.16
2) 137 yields 30.92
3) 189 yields 29.13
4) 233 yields 29.2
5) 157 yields 30.63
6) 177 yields 27.86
